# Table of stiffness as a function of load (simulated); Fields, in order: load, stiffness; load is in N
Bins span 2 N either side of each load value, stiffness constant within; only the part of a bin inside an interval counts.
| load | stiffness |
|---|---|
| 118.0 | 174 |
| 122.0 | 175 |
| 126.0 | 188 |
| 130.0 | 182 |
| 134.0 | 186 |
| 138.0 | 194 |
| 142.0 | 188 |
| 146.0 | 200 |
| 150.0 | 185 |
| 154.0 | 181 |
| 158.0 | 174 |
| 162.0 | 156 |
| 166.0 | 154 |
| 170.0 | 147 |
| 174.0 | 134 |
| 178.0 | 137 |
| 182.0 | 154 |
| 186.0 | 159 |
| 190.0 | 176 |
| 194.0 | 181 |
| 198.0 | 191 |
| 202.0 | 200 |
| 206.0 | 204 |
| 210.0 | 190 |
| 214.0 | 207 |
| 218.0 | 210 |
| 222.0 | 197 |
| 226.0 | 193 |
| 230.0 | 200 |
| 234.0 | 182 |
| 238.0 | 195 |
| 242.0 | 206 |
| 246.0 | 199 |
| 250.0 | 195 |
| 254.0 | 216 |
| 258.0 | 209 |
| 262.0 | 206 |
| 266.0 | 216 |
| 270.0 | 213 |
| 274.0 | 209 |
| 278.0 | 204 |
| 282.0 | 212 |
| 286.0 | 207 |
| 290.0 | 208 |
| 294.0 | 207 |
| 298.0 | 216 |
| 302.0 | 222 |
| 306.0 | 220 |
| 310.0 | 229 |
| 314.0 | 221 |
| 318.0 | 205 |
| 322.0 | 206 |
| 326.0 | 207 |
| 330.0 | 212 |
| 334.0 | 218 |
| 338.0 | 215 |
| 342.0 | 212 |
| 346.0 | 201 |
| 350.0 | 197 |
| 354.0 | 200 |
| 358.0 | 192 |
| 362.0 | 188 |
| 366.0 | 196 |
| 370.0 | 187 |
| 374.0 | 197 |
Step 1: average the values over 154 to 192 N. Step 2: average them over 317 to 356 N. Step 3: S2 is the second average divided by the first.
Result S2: 1.33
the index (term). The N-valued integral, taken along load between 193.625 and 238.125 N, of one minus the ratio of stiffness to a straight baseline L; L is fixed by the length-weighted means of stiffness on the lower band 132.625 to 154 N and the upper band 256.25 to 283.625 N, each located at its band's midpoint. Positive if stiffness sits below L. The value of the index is 1.1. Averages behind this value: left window 190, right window 210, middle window 196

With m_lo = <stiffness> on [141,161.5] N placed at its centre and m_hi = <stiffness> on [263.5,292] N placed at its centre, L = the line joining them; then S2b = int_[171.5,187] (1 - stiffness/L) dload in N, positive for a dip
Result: 3.6 N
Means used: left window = 183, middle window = 145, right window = 210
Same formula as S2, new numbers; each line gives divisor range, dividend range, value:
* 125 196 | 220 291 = 1.19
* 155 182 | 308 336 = 1.41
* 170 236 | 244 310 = 1.16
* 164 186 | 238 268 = 1.41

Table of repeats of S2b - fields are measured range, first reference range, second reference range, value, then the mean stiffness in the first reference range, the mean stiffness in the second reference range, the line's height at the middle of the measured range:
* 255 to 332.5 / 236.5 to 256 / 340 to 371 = -4.7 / 202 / 197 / 200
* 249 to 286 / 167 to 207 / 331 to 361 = -4.6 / 167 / 205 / 186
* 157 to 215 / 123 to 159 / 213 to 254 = 6.8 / 186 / 199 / 193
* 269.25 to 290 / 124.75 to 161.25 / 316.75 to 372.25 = -1.2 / 185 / 203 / 197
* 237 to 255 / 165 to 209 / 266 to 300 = -0.8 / 168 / 210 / 194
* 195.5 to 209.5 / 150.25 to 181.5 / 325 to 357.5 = -2.5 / 156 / 207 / 167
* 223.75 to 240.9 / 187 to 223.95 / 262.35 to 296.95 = 0.6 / 194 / 210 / 200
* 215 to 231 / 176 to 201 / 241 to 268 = -1.1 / 168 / 207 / 188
